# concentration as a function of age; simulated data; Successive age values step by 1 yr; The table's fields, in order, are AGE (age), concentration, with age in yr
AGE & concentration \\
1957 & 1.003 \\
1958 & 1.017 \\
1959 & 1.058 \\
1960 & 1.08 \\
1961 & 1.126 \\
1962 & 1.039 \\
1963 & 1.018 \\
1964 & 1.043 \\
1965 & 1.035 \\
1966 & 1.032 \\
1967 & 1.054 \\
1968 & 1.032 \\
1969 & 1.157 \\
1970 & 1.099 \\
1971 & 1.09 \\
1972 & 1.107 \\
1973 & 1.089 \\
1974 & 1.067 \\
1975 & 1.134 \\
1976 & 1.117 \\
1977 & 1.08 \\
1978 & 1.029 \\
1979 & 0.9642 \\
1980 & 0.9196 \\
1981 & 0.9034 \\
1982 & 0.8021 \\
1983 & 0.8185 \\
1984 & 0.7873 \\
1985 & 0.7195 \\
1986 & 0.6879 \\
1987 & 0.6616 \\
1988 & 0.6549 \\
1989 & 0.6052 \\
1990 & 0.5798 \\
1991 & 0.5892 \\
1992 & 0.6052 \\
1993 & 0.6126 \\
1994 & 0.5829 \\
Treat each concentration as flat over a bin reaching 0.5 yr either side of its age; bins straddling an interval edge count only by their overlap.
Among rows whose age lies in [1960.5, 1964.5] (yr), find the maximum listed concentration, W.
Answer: 1.126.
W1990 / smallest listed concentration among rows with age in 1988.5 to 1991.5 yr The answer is 0.5798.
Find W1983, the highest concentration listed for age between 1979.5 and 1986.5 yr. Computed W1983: 0.9196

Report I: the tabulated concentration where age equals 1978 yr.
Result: 1.029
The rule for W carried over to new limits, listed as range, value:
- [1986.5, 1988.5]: 0.6616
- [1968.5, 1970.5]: 1.157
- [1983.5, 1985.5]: 0.7873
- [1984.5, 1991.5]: 0.7195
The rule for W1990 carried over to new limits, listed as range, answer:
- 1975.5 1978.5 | 1.029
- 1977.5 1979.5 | 0.9642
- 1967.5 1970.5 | 1.032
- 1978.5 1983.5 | 0.8021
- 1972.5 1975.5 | 1.067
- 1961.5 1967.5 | 1.018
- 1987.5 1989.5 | 0.6052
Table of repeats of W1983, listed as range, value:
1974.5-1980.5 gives 1.134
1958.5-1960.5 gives 1.08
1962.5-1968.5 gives 1.054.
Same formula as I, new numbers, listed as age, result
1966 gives 1.032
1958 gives 1.017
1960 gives 1.08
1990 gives 0.5798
